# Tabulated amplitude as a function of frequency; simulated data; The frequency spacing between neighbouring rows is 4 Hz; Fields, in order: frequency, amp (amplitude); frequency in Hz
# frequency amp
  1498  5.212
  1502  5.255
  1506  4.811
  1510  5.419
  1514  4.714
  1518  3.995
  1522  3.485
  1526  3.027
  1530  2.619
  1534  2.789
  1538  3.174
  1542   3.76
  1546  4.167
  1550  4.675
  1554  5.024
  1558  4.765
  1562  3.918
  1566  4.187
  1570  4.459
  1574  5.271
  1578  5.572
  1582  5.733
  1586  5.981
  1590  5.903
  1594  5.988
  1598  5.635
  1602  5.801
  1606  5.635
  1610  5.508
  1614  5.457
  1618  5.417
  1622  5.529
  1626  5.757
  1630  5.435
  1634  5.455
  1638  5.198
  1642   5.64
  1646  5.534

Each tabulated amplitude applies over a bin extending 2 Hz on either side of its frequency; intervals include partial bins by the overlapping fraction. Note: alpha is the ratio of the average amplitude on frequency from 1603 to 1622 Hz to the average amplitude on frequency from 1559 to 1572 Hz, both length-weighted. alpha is 1.3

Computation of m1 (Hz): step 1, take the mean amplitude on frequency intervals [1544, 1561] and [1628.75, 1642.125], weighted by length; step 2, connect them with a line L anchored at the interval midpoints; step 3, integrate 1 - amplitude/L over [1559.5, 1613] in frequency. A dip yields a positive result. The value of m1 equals -4.4 Hz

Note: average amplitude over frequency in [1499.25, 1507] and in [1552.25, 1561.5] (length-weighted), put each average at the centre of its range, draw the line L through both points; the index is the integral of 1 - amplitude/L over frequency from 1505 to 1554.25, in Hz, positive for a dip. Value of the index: 9.94 Hz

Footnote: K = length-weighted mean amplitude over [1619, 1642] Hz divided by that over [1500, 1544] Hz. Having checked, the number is 1.40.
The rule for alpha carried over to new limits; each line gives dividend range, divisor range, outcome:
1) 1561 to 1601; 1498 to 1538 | 1.32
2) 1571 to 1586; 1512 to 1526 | 1.41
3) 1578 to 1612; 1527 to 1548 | 1.75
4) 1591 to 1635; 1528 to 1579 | 1.35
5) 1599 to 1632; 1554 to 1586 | 1.13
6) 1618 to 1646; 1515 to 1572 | 1.42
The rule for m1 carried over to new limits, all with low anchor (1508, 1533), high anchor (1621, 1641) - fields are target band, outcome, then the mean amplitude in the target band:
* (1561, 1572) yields 0.7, 4.21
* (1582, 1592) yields -2.2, 5.9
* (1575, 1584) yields -1.7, 5.61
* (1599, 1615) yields -1.5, 5.61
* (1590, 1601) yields -2.0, 5.83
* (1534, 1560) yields 0.6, 4.15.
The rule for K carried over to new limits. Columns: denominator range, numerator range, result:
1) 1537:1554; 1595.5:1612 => 1.37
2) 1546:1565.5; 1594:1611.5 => 1.26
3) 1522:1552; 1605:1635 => 1.60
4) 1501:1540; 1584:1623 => 1.46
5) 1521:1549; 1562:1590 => 1.55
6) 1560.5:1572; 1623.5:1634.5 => 1.32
